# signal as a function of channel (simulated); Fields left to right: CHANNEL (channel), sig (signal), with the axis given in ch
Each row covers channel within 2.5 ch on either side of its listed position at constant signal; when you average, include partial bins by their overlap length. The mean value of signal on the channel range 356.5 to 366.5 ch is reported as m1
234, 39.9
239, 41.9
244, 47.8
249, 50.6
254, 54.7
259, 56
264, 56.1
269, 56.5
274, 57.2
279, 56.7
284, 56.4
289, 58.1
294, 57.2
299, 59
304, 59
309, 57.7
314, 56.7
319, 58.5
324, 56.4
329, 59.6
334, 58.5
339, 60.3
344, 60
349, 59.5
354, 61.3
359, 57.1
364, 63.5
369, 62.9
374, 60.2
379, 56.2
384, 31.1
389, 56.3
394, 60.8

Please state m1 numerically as 60.3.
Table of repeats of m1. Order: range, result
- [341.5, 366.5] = 60.3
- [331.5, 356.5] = 59.9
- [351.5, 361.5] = 59.2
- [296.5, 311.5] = 58.6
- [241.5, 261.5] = 52.3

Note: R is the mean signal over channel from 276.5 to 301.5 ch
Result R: 57.5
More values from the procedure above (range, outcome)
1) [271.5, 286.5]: 56.8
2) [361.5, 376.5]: 62.2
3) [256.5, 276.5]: 56.5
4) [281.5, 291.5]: 57.2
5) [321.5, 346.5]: 59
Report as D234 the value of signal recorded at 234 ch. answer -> 39.9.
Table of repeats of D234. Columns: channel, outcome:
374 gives 60.2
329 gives 59.6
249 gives 50.6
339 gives 60.3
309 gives 57.7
